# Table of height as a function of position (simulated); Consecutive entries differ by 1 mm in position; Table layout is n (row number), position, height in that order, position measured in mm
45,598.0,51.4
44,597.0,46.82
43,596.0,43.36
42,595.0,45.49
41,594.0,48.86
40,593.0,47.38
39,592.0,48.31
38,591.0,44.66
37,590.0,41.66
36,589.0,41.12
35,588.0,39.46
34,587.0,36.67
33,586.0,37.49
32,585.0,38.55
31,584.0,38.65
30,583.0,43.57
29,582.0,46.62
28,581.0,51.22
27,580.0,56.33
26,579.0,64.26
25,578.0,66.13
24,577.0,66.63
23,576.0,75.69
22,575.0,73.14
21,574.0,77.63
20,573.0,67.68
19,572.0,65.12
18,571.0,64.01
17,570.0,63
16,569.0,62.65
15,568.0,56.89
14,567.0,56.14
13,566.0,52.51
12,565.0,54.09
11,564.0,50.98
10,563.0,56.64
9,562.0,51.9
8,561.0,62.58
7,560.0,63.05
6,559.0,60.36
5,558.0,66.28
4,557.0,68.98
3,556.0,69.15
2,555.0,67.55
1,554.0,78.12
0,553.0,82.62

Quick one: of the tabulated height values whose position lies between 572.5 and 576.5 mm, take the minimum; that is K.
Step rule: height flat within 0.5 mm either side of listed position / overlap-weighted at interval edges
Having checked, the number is 67.68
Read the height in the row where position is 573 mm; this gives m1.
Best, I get 67.68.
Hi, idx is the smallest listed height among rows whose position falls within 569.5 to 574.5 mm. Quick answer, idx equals 63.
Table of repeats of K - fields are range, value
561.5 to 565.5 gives 50.98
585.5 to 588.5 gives 36.67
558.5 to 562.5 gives 51.9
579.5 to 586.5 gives 37.49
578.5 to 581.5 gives 51.22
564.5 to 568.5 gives 52.51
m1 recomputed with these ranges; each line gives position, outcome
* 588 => 39.46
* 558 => 66.28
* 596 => 43.36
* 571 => 64.01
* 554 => 78.12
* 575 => 73.14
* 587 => 36.67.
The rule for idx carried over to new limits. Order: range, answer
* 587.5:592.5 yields 39.46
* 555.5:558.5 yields 66.28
